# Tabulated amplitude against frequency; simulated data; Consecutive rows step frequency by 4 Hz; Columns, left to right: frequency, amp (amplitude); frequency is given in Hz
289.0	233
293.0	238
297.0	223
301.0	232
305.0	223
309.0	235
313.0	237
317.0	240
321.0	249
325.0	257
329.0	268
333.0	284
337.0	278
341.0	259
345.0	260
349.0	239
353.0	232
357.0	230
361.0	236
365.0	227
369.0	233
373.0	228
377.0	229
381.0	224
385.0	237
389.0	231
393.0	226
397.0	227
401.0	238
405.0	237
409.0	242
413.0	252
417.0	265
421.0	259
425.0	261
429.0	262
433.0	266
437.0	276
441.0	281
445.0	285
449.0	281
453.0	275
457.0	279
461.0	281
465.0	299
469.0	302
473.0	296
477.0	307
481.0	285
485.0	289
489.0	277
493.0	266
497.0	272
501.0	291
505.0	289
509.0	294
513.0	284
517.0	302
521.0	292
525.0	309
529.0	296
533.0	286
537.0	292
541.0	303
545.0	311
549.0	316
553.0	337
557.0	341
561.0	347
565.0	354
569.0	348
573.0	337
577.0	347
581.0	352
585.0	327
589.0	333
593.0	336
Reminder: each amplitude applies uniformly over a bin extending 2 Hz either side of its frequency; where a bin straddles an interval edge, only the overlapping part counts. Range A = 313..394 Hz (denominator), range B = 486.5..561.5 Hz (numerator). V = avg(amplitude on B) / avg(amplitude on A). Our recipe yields 1.2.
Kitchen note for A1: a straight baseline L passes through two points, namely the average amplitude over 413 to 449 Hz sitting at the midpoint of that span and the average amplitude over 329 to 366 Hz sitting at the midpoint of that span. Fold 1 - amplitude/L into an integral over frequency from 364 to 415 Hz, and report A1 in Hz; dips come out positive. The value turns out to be 5.3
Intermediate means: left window 251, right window 269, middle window 233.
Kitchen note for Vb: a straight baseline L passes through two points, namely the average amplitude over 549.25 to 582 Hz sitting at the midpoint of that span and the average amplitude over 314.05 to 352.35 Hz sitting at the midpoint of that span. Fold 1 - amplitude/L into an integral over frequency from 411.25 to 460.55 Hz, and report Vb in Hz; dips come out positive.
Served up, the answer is 4.2 Hz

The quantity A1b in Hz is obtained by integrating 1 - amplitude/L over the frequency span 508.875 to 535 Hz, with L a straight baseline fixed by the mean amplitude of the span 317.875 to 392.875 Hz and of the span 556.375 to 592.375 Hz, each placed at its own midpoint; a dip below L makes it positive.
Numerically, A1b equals 2.0 Hz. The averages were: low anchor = 244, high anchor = 343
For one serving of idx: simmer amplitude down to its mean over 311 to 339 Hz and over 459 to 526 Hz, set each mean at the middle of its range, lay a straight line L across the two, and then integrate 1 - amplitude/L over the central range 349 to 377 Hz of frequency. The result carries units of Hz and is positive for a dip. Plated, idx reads 3.6 Hz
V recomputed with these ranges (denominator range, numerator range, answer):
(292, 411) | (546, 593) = 1.41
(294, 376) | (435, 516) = 1.17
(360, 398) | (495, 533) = 1.27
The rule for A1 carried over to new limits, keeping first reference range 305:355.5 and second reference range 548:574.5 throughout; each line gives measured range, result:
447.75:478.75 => 1.34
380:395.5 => 2.50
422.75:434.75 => 1.12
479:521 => 4.25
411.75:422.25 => 0.96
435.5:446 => 0.50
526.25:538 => 1.33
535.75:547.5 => 1.06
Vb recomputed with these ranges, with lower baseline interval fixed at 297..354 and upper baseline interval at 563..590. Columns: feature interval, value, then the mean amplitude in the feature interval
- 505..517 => 1.0 Hz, 291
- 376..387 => 1.6 Hz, 230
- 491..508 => 1.8 Hz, 280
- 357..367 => 1.2 Hz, 231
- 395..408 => 2.0 Hz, 235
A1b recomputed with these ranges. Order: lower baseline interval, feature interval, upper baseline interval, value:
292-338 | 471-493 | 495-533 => -0.3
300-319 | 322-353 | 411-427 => -2.7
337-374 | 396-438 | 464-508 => 1.6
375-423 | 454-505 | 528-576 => -0.7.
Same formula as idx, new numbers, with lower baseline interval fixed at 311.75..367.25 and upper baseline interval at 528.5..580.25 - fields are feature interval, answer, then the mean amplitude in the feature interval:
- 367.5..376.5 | 1.07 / 230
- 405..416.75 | 1.16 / 248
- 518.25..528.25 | 0.47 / 300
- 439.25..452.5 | 0.27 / 282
